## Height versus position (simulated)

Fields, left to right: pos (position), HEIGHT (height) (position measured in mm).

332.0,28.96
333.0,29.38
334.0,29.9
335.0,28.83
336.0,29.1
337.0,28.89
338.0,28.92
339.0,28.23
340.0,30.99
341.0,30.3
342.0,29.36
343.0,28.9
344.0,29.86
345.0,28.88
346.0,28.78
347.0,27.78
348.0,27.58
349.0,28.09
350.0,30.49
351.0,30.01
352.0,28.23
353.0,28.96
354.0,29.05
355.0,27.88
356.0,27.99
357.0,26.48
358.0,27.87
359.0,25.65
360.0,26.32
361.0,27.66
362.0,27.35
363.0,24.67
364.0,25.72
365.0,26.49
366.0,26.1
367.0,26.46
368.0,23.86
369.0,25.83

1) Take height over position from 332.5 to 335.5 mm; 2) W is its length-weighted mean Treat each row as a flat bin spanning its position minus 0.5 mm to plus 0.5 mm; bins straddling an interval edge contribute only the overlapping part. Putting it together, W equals 29.4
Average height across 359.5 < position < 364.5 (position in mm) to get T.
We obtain 26.3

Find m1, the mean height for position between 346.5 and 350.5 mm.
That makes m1 28.5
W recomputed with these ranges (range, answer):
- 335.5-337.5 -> 29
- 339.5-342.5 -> 30.2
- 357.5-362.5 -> 27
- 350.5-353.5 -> 29.1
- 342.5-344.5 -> 29.4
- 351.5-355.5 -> 28.5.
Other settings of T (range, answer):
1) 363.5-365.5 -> 26.1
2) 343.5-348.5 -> 28.6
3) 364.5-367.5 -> 26.4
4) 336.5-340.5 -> 29.3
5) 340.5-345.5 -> 29.5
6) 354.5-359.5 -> 27.2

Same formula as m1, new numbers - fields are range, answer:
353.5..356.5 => 28.3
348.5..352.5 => 29.2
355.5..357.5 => 27.2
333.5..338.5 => 29.1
